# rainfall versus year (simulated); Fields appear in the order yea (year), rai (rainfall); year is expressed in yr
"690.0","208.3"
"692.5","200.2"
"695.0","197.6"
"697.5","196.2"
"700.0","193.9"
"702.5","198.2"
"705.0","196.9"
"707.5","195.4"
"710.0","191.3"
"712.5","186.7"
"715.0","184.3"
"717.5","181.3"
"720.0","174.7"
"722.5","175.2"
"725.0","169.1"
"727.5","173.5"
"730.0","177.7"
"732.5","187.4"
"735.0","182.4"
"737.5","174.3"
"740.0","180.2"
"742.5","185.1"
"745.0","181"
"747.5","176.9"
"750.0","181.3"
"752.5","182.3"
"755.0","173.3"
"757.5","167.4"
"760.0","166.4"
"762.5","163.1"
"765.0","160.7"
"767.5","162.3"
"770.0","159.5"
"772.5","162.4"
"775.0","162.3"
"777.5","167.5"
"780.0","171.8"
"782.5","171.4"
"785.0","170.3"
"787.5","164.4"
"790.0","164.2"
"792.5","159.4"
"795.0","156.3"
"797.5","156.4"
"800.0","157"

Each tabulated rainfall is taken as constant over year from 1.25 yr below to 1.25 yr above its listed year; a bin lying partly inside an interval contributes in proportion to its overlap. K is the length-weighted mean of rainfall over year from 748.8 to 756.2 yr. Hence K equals 179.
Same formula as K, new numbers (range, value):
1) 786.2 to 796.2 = 161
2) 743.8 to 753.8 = 180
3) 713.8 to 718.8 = 183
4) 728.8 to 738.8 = 180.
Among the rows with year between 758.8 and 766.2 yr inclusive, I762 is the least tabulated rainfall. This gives 160.7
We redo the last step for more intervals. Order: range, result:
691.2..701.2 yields 193.9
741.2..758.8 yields 167.4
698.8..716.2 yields 184.3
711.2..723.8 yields 174.7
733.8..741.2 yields 174.3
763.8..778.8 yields 159.5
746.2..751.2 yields 176.9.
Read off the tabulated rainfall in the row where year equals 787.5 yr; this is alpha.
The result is 164.4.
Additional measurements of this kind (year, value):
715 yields 184.3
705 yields 196.9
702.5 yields 198.2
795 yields 156.3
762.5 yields 163.1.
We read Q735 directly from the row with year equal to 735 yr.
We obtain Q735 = 182.4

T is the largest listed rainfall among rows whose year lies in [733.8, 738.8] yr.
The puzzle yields 182.4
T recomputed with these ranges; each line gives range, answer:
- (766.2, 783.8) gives 171.8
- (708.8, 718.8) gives 191.3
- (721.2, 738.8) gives 187.4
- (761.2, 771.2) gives 163.1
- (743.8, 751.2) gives 181.3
